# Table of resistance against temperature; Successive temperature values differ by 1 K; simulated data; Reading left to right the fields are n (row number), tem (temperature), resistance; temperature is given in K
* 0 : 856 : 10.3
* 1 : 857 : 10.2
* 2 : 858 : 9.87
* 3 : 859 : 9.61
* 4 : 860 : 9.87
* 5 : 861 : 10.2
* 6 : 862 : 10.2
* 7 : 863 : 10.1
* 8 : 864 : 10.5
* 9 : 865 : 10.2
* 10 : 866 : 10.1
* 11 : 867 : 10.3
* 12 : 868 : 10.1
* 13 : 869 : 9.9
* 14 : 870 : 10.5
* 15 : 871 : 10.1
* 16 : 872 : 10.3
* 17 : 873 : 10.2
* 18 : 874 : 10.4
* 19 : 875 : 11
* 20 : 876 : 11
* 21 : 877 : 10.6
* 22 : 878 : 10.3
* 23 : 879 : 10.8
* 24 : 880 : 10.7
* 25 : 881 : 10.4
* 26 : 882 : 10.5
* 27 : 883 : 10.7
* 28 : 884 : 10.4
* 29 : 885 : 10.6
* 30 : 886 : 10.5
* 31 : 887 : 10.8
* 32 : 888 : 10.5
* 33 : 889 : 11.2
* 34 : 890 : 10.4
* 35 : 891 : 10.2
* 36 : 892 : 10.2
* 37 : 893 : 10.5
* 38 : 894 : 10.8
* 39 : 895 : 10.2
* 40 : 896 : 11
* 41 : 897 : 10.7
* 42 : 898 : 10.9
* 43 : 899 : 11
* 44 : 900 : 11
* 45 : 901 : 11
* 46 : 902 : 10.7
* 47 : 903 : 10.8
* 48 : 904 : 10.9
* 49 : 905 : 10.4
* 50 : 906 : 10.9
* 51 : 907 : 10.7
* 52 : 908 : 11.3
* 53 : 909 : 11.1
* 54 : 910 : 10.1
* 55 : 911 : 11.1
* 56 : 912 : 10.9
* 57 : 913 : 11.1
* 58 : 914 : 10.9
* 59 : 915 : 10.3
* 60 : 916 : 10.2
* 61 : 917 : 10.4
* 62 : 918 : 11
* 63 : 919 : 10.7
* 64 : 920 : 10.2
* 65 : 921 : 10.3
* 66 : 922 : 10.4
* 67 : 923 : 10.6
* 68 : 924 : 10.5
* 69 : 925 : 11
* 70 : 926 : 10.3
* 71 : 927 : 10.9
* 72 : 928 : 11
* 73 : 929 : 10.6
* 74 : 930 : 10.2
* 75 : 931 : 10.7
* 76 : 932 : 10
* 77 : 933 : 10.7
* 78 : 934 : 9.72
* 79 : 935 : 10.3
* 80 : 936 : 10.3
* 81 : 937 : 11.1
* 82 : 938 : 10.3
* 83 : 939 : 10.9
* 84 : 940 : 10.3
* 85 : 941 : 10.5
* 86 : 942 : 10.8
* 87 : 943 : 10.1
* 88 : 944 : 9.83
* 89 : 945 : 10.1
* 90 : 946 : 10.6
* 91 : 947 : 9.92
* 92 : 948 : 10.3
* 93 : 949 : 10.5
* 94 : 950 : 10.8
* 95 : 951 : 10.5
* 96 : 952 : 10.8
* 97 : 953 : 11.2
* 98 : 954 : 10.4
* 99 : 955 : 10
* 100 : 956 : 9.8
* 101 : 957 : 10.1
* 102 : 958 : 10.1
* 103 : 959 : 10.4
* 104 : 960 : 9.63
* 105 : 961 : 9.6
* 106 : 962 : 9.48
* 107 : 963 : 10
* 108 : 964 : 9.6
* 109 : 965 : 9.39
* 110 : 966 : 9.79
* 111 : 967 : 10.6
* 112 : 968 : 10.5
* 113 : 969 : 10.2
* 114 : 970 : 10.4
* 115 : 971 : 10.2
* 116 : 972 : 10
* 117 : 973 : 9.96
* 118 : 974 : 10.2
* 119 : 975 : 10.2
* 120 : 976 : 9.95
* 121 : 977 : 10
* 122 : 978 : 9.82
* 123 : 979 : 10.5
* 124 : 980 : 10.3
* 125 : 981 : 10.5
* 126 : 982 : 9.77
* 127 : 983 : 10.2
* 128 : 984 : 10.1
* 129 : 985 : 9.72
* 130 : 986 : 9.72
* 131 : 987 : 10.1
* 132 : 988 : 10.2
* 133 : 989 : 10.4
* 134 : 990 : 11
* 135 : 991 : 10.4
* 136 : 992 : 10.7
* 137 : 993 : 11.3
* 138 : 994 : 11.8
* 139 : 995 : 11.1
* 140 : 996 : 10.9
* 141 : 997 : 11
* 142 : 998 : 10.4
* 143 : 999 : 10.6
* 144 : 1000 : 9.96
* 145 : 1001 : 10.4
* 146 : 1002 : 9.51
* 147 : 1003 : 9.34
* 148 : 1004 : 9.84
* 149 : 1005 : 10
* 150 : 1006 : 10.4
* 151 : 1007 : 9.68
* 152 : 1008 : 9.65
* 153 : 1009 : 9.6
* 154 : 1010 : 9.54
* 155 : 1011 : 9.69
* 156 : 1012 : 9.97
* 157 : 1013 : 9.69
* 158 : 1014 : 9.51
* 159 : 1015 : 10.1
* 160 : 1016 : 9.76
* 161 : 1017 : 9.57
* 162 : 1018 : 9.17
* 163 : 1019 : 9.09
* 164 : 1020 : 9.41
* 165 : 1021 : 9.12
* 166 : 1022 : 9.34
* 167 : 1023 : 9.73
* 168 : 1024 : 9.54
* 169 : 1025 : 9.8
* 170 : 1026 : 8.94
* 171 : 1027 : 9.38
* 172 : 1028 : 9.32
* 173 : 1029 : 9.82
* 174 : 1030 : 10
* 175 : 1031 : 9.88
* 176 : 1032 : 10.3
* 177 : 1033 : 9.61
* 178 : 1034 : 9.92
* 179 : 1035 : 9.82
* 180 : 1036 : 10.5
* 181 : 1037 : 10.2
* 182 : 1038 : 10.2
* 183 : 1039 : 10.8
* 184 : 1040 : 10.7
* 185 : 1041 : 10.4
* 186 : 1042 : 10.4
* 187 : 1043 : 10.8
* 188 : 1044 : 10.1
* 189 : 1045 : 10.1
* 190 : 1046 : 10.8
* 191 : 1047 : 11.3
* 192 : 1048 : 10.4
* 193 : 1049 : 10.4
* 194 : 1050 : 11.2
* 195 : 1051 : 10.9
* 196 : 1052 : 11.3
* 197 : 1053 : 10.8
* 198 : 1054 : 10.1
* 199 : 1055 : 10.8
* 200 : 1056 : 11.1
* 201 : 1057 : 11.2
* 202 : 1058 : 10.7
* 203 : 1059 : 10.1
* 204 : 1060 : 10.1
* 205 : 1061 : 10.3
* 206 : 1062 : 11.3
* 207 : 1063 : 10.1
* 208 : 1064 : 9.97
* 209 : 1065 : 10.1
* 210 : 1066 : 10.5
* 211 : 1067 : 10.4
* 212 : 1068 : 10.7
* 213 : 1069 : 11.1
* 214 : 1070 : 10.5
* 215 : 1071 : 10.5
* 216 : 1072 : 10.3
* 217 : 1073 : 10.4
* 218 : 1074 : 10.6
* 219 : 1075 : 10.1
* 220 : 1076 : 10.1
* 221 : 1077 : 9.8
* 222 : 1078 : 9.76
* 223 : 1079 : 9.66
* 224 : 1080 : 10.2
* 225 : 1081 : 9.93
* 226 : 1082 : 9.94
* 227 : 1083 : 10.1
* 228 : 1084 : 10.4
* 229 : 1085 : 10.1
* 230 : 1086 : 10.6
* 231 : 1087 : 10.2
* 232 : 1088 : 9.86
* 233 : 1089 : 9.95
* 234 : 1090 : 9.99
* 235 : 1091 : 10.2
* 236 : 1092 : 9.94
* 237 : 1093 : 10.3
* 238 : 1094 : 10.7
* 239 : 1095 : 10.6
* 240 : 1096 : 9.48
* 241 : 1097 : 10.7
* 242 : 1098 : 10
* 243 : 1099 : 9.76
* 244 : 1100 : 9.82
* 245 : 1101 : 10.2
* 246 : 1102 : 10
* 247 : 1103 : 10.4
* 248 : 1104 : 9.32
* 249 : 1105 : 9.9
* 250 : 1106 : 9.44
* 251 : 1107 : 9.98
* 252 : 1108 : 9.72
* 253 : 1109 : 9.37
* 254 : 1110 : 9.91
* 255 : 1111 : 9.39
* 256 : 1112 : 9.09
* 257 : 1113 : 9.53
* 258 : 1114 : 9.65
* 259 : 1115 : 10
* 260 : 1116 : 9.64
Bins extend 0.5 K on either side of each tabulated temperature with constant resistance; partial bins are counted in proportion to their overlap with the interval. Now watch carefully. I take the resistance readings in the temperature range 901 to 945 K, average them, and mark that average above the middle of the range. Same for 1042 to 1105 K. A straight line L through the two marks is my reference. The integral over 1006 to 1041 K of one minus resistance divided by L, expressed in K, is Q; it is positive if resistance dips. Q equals 2.2 K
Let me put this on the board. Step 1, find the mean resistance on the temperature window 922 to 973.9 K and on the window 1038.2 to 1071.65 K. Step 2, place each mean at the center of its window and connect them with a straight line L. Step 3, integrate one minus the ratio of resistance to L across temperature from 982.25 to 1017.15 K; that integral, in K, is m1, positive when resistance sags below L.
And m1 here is 0.9 K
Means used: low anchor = 10.3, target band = 10.2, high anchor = 10.6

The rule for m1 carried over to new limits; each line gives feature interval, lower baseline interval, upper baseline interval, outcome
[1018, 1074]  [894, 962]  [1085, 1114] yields -0.77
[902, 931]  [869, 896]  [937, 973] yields -0.80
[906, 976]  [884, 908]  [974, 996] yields 1.01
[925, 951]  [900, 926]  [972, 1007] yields 0.30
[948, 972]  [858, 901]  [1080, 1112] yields 0.27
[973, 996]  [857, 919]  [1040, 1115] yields 0.05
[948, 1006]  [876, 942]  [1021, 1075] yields 1.26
